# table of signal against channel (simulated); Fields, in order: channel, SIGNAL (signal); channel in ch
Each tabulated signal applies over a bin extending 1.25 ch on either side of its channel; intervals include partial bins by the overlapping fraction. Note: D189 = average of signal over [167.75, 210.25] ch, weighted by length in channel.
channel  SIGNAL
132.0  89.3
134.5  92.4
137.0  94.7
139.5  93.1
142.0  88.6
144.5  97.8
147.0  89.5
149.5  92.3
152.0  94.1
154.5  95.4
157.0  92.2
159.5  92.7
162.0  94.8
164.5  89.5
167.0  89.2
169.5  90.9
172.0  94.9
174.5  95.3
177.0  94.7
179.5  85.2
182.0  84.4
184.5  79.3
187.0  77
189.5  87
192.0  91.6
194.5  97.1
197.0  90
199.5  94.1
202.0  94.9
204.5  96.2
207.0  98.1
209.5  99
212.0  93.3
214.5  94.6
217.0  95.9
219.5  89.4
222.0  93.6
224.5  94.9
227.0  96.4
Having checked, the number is 91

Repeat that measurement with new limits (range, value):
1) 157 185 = 90.5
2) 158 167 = 91.9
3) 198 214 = 95.8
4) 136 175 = 92.8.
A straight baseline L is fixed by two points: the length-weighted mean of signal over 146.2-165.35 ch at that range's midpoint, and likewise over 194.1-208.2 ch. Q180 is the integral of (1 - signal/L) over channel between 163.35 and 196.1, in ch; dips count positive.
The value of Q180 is 1.7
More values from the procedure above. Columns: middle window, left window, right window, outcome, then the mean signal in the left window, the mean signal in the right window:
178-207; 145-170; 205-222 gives 1.5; 92.3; 95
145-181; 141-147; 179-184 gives -1.7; 92.6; 83.9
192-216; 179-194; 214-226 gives -1.5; 84.7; 93.7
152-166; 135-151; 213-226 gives 0.0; 92.7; 93.7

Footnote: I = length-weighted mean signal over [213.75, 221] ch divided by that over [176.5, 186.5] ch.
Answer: 1.10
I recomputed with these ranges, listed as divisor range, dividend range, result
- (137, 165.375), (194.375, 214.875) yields 1.03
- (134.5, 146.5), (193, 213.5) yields 1.02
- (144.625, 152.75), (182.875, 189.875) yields 0.87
